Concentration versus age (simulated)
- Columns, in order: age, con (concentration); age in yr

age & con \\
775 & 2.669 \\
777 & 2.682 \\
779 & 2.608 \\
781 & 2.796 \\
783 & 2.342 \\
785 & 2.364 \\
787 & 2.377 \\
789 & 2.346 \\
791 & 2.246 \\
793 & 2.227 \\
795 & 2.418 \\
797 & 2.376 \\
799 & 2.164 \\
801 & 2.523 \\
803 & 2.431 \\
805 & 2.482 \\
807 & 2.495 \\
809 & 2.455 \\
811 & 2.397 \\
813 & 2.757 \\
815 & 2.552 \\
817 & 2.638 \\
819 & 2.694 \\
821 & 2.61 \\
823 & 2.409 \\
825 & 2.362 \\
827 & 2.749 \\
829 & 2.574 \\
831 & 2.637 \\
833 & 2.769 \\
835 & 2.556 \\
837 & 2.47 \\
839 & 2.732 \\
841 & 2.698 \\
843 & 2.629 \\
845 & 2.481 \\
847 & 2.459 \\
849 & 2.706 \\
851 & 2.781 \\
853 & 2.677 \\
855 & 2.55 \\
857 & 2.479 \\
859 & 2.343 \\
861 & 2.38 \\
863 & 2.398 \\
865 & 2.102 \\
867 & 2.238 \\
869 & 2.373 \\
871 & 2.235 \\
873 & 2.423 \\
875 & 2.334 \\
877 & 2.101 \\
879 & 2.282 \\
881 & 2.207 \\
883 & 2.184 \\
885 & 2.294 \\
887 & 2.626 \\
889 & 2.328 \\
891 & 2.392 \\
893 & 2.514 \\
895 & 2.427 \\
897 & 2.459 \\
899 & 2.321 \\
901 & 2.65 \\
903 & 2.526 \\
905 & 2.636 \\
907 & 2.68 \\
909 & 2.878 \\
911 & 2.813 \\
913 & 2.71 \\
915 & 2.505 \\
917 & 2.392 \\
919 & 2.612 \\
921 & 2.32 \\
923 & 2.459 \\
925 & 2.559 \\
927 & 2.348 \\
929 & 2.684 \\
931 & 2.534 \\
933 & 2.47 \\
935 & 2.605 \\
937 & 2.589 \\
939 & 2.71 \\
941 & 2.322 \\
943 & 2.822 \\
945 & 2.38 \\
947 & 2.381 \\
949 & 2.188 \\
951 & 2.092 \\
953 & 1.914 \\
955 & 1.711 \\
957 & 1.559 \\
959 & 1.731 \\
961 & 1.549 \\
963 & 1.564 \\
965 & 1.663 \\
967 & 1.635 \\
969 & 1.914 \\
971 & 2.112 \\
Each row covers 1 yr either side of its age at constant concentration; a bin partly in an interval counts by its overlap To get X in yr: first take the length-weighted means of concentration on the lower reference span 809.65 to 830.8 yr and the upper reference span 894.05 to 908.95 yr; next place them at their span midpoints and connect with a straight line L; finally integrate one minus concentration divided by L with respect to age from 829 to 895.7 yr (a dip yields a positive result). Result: 2.92 yr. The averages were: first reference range 2.57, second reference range 2.55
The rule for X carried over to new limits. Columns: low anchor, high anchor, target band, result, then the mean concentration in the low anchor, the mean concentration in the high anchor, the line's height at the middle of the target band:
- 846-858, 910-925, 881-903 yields 1.3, 2.61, 2.55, 2.57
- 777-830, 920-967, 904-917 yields -2.3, 2.48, 2.21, 2.27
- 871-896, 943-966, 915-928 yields -2.1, 2.34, 1.93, 2.12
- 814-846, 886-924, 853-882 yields 2.7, 2.6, 2.54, 2.57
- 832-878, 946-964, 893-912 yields -3.6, 2.47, 1.85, 2.18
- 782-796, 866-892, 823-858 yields -4.3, 2.33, 2.31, 2.32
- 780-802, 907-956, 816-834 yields -1.5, 2.38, 2.46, 2.4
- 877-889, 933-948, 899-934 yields -1.9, 2.3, 2.54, 2.44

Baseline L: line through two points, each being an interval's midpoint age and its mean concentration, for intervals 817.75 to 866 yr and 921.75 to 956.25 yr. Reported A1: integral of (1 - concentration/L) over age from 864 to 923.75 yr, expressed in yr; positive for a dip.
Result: 0.7 yr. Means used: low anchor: 2.55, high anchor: 2.39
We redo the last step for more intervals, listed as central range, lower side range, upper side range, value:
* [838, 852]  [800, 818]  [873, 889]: -1.3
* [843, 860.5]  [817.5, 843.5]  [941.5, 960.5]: -0.3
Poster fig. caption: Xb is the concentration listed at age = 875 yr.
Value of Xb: 2.334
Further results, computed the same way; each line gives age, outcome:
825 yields 2.362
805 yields 2.482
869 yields 2.373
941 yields 2.322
